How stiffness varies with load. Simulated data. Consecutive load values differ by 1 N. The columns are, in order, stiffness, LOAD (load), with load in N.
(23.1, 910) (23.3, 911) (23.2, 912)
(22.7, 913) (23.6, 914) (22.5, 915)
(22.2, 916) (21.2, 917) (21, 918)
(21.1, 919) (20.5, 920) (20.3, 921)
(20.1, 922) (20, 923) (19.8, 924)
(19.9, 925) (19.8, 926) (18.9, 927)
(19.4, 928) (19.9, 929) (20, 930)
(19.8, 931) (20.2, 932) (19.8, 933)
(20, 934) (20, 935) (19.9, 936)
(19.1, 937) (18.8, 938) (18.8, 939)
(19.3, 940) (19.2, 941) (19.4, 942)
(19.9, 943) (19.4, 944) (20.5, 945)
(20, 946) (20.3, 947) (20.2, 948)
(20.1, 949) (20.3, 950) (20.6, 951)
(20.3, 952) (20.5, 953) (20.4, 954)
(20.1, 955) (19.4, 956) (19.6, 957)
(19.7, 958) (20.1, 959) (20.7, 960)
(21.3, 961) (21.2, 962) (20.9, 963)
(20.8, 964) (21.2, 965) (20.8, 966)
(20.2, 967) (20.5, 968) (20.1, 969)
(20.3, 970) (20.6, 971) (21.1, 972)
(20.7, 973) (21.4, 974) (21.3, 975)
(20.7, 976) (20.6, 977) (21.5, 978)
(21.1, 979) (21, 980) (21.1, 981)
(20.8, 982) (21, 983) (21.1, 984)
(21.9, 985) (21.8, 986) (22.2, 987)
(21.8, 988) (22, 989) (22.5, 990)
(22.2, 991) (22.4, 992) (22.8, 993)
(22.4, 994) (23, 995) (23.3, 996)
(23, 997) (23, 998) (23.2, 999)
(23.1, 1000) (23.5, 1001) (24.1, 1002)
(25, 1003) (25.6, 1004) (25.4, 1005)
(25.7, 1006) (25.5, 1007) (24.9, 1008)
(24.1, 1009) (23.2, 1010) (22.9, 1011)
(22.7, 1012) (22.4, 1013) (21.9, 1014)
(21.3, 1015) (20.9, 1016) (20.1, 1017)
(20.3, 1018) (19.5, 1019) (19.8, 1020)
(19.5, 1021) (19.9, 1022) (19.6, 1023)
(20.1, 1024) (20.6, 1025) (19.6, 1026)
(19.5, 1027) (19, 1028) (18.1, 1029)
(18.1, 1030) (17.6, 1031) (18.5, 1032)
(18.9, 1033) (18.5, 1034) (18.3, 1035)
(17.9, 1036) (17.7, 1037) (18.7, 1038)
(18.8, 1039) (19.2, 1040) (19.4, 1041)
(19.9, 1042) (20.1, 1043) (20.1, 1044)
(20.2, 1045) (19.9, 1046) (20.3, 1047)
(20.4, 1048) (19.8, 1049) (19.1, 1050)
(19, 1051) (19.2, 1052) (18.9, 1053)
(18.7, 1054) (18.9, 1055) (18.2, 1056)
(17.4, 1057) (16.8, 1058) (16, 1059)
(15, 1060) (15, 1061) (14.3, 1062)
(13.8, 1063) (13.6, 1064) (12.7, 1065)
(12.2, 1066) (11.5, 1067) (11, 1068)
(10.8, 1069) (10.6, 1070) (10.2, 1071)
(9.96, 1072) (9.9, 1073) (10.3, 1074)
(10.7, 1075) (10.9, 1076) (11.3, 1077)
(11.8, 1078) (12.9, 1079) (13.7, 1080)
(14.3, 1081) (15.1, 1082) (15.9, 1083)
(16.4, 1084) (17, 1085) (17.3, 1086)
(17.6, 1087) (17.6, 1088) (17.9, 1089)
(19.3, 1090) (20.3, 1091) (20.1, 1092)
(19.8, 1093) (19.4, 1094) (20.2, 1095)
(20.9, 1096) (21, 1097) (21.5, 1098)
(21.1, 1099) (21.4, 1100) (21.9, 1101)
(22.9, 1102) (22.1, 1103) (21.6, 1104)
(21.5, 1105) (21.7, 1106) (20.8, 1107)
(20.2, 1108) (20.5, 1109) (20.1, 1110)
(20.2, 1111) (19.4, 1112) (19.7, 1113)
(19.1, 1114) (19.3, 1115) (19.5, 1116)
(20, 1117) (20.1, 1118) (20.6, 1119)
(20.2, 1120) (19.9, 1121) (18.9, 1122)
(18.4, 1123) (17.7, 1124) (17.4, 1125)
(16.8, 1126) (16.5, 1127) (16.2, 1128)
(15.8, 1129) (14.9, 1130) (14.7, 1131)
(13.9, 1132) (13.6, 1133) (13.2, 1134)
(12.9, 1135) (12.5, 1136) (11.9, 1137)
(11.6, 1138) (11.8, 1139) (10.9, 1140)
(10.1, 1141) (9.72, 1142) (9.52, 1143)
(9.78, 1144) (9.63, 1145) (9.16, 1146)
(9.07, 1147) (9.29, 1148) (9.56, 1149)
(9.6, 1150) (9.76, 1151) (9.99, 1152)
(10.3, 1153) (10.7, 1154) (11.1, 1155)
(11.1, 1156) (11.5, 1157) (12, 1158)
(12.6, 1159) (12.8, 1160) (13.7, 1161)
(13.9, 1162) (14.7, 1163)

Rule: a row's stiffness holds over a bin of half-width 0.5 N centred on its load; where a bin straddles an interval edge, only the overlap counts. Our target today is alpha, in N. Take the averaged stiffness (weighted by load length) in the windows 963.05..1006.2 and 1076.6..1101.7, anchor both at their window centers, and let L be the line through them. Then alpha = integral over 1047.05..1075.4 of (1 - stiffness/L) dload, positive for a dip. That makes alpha 6.21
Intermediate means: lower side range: 22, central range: 14.9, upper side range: 17.9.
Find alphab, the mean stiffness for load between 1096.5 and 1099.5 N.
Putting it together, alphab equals 21.2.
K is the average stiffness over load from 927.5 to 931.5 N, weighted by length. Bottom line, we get 19.8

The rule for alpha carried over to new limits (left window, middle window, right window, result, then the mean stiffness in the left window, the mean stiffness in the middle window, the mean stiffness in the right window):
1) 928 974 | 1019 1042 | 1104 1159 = -1.5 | 20.1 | 19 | 14.9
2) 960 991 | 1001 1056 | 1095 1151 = -2.8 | 21.1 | 20.5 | 16.6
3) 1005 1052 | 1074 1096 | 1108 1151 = 1.5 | 20.3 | 16.1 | 15.1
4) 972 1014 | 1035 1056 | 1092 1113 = 2.4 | 22.6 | 19.3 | 20.9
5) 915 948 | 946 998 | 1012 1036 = -3.2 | 20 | 21.1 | 19.7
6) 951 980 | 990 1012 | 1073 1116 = -4.1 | 20.6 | 23.7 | 18.2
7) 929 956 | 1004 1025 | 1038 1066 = -3.9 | 19.9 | 22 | 17.9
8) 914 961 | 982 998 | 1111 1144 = -2.8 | 20.1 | 22.2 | 15.8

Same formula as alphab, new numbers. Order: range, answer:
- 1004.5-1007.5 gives 25.5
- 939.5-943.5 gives 19.4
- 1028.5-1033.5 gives 18.2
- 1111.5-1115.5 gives 19.4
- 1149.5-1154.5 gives 10.1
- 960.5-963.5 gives 21.1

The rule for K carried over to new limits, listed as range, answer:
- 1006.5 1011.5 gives 24.1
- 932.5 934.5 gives 19.9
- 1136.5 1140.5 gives 11.5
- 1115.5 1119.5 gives 20.1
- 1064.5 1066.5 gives 12.4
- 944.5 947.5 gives 20.3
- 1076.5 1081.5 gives 12.8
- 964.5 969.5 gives 20.6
